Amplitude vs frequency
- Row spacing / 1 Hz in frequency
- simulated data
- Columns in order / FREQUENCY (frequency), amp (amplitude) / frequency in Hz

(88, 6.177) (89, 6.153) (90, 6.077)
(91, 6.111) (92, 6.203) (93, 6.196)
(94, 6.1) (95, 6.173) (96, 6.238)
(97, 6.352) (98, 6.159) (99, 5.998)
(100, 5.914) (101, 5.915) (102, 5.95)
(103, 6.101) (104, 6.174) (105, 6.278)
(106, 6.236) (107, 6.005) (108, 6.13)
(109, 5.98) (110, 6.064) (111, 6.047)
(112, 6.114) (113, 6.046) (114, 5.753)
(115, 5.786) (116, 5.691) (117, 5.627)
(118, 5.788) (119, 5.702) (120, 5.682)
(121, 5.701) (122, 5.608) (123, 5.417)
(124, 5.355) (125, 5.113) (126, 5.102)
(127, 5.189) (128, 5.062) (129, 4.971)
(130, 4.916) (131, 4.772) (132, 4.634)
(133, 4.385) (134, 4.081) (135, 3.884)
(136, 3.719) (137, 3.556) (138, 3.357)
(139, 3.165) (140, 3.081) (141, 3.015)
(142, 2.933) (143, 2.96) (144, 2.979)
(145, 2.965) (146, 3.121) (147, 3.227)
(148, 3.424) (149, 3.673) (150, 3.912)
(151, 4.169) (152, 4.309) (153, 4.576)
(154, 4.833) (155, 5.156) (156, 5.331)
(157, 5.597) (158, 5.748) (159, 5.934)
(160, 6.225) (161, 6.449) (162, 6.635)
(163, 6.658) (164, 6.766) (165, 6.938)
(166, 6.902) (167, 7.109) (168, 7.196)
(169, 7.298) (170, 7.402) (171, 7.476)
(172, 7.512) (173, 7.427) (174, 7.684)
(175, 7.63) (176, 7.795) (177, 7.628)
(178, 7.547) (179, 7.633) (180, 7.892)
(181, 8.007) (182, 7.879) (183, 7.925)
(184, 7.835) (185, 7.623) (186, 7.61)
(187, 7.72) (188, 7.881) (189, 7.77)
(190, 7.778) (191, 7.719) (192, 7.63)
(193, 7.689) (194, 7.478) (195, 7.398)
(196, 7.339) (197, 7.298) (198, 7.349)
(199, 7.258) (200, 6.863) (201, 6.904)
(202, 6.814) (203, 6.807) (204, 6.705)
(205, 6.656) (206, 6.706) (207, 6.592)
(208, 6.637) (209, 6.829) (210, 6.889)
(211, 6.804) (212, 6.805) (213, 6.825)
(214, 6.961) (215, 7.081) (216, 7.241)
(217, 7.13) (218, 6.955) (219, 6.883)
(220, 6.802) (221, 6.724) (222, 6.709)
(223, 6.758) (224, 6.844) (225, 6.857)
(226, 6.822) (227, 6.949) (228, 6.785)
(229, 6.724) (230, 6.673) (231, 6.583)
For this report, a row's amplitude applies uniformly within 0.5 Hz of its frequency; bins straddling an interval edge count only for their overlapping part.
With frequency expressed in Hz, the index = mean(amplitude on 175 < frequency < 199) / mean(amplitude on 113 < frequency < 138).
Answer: 1.5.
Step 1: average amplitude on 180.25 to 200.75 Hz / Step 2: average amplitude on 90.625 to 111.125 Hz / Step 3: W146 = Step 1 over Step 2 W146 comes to 1.24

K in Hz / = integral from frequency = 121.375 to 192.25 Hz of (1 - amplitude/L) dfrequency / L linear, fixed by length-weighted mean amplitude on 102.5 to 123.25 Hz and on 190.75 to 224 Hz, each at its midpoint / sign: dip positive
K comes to 7.87 Hz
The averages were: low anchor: 5.91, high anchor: 7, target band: 5.75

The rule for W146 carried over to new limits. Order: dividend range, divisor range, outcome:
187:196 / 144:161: 1.69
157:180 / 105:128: 1.23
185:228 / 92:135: 1.25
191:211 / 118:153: 1.66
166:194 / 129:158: 1.92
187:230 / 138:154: 2.03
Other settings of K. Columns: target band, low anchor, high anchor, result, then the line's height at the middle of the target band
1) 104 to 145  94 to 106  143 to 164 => 4.5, 5.49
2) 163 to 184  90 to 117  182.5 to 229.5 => -2.1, 6.78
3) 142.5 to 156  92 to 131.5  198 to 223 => 5.1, 6.2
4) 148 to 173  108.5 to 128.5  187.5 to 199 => 2.9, 6.72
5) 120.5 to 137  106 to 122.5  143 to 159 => 1.3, 5.22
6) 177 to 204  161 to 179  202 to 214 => -2.0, 6.99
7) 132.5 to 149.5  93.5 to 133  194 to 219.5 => 7.5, 6.09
